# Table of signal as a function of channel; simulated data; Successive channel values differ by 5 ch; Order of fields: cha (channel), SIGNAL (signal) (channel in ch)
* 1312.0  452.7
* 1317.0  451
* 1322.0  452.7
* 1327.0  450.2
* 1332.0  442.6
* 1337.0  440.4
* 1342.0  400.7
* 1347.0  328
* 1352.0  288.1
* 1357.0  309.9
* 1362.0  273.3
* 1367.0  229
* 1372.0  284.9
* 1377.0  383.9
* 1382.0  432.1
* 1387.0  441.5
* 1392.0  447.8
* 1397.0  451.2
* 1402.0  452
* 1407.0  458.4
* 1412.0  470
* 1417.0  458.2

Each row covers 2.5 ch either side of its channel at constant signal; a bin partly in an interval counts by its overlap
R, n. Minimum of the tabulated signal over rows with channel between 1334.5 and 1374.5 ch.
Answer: 229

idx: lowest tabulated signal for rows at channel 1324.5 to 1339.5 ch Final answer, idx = 440.4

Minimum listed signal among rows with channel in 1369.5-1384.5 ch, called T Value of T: 284.9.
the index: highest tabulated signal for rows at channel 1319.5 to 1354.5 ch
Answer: 452.7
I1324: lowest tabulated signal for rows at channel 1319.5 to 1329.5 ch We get 450.2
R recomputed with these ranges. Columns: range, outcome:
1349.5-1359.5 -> 288.1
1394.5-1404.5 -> 451.2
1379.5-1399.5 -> 432.1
